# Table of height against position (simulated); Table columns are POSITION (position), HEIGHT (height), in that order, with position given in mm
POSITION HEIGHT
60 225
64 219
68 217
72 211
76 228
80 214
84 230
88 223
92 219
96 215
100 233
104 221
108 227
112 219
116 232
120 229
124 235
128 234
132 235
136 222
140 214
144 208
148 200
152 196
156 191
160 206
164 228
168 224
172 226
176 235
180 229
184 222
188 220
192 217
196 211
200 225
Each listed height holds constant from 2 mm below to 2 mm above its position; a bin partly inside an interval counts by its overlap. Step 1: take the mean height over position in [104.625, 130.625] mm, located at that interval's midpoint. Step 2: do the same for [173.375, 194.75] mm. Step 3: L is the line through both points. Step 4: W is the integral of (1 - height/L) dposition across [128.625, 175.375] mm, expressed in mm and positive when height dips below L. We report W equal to 2.4 mm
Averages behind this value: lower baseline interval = 229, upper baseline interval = 224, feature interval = 215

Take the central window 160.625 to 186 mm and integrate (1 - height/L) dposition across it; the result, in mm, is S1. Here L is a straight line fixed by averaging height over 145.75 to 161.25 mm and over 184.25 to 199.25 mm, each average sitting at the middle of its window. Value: -2.2 mm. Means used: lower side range 198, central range 226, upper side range 217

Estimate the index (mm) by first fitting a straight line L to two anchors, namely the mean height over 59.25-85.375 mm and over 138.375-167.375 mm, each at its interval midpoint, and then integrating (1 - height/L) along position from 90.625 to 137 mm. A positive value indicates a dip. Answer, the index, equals -3.0 mm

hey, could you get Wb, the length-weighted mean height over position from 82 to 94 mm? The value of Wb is 224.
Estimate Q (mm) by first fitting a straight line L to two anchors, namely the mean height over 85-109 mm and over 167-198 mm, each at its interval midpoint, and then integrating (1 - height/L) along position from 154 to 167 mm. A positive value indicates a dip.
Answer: 0.8 mm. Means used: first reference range 223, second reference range 223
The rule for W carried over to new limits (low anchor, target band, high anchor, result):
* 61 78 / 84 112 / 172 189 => -0.3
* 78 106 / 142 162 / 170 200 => 2.0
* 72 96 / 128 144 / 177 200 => -0.1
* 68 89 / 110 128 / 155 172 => -0.9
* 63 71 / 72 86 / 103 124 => -0.2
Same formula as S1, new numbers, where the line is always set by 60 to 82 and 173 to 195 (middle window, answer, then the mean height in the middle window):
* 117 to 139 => -0.9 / 230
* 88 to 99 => 0.0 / 220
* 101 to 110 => -0.2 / 225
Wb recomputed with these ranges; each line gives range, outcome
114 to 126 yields 232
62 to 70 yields 218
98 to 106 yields 227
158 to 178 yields 224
